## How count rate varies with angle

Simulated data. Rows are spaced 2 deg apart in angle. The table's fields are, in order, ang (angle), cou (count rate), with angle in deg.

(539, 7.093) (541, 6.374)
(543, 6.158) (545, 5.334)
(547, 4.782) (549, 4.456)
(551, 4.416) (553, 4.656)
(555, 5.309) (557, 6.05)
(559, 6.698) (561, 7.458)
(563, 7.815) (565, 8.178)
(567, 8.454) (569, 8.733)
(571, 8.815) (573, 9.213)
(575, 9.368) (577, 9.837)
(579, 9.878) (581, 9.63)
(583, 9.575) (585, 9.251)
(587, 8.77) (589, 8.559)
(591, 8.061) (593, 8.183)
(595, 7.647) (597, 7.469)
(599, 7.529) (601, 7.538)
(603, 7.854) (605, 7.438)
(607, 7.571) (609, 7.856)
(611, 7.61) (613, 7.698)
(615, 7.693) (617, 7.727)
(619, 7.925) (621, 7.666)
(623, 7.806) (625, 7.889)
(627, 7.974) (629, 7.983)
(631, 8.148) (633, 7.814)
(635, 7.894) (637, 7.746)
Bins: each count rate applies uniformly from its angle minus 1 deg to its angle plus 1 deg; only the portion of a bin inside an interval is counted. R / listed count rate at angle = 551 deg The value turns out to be 4.416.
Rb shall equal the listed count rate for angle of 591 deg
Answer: 8.061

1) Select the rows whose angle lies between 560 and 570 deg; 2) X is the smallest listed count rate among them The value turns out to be 7.458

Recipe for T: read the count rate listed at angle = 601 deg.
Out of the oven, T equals 7.538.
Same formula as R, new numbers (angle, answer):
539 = 7.093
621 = 7.666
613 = 7.698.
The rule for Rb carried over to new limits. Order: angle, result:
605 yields 7.438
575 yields 9.368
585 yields 9.251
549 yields 4.456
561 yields 7.458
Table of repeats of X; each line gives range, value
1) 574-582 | 9.368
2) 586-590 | 8.559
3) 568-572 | 8.733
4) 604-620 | 7.438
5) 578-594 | 8.061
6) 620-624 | 7.666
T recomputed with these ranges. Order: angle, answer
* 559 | 6.698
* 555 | 5.309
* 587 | 8.77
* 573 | 9.213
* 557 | 6.05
